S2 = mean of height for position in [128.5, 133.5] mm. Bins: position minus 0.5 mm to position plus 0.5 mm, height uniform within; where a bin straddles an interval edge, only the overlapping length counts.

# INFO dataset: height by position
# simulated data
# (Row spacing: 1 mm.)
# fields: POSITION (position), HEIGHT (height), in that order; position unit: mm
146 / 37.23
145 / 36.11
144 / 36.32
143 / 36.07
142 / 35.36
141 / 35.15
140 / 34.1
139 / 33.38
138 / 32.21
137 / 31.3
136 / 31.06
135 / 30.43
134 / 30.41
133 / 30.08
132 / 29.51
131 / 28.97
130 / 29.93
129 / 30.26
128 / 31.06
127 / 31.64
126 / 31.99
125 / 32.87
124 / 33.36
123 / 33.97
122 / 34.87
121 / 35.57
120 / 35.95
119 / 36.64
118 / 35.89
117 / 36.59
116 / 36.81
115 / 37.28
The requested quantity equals 29.8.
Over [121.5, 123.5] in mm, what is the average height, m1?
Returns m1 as 34.4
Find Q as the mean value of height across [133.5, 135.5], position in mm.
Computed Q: 30.4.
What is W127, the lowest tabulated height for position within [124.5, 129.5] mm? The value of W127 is 30.26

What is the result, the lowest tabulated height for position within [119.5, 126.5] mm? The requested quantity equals 31.99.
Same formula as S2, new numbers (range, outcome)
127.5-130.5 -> 30.4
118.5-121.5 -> 36.1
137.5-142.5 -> 34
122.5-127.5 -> 32.8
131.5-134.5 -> 30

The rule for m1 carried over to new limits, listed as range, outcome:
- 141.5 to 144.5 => 35.9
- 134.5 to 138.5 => 31.2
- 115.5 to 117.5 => 36.7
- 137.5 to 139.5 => 32.8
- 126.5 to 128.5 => 31.4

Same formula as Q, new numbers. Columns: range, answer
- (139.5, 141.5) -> 34.6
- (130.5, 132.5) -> 29.2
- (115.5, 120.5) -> 36.4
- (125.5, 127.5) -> 31.8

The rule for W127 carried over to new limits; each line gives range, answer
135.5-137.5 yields 31.06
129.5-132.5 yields 28.97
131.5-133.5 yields 29.51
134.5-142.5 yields 30.43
